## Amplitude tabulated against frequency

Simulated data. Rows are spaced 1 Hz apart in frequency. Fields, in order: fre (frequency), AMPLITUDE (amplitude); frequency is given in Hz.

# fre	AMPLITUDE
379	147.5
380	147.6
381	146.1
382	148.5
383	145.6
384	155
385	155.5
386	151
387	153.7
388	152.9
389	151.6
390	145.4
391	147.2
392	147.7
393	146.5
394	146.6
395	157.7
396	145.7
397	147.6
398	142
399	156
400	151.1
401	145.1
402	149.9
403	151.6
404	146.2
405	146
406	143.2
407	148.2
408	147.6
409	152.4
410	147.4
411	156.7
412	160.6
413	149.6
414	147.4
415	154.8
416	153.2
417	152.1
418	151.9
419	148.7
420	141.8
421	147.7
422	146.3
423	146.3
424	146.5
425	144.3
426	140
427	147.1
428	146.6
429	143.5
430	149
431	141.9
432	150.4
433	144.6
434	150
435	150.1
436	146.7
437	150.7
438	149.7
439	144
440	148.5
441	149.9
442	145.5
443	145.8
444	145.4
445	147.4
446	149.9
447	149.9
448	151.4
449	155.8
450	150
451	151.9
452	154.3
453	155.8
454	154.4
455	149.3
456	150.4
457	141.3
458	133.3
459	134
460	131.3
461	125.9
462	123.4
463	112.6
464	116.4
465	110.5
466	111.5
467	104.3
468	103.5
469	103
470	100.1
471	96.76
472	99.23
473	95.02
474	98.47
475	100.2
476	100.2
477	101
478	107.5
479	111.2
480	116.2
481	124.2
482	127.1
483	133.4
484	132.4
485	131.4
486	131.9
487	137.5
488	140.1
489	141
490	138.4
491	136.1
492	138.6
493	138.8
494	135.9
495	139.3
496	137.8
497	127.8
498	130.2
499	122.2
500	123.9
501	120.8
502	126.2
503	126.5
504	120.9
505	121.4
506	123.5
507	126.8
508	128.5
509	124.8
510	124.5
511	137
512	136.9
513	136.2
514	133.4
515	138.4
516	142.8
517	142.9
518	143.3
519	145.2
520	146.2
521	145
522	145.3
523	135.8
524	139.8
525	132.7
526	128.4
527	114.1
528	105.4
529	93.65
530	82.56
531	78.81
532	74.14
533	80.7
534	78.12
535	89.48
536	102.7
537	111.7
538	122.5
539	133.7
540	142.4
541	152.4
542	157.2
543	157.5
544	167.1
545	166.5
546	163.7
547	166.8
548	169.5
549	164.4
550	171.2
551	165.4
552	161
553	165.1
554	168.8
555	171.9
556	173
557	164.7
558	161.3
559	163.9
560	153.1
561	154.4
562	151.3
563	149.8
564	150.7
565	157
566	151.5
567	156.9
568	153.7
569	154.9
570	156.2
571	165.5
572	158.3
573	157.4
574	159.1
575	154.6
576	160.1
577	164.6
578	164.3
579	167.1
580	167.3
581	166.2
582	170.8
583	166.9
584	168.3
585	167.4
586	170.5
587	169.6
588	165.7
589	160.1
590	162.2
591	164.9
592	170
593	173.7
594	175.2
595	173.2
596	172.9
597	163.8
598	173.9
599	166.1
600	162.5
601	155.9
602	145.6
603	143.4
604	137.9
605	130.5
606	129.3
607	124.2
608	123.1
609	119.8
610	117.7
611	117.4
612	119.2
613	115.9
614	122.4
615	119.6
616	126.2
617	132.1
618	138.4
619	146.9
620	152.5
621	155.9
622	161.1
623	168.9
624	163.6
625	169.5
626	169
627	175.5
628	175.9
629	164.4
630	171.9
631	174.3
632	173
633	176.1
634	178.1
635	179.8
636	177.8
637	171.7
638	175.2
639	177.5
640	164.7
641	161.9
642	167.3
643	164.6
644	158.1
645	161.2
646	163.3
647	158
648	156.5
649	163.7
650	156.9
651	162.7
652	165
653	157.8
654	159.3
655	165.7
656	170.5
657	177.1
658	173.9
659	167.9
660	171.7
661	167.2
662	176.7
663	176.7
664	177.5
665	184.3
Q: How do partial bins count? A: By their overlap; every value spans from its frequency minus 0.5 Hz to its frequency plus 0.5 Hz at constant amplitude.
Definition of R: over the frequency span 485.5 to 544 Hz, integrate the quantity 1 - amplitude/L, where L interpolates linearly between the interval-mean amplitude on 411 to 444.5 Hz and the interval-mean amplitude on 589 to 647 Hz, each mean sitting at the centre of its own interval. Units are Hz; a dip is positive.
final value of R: 9.3 Hz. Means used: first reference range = 148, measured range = 127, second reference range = 156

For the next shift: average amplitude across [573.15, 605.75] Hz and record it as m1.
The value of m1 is 163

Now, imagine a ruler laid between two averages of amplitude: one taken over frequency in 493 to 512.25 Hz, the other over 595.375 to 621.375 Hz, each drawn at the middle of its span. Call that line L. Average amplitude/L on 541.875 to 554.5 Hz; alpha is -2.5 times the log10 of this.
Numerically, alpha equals -0.24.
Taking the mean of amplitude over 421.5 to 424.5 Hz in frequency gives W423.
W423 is 146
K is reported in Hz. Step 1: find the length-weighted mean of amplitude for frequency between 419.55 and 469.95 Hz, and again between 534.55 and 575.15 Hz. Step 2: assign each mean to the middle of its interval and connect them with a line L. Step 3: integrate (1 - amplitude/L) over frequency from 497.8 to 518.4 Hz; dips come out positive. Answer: 2.5 Hz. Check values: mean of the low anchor 140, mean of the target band 130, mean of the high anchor 154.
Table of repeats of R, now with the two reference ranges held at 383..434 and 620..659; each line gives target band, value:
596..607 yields 0.91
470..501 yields 6.47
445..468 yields 2.40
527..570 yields 4.95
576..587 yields -0.30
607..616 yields 2.46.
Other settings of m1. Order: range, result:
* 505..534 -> 124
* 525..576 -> 143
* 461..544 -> 123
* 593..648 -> 155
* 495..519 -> 131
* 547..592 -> 162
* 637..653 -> 164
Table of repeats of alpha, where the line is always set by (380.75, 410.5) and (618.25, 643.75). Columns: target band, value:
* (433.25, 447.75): 0.03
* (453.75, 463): 0.13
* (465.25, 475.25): 0.46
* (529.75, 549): 0.25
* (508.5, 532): 0.24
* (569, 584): 0.01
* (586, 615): 0.12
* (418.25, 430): 0.04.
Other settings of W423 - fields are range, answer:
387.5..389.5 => 152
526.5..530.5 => 98.9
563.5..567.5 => 154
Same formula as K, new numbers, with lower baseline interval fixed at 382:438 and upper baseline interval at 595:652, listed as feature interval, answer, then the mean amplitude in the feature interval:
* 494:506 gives 1.91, 127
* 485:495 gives 0.91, 137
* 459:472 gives 3.32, 112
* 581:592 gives -0.93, 167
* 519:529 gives 1.37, 131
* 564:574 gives -0.22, 157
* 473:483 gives 2.70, 110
